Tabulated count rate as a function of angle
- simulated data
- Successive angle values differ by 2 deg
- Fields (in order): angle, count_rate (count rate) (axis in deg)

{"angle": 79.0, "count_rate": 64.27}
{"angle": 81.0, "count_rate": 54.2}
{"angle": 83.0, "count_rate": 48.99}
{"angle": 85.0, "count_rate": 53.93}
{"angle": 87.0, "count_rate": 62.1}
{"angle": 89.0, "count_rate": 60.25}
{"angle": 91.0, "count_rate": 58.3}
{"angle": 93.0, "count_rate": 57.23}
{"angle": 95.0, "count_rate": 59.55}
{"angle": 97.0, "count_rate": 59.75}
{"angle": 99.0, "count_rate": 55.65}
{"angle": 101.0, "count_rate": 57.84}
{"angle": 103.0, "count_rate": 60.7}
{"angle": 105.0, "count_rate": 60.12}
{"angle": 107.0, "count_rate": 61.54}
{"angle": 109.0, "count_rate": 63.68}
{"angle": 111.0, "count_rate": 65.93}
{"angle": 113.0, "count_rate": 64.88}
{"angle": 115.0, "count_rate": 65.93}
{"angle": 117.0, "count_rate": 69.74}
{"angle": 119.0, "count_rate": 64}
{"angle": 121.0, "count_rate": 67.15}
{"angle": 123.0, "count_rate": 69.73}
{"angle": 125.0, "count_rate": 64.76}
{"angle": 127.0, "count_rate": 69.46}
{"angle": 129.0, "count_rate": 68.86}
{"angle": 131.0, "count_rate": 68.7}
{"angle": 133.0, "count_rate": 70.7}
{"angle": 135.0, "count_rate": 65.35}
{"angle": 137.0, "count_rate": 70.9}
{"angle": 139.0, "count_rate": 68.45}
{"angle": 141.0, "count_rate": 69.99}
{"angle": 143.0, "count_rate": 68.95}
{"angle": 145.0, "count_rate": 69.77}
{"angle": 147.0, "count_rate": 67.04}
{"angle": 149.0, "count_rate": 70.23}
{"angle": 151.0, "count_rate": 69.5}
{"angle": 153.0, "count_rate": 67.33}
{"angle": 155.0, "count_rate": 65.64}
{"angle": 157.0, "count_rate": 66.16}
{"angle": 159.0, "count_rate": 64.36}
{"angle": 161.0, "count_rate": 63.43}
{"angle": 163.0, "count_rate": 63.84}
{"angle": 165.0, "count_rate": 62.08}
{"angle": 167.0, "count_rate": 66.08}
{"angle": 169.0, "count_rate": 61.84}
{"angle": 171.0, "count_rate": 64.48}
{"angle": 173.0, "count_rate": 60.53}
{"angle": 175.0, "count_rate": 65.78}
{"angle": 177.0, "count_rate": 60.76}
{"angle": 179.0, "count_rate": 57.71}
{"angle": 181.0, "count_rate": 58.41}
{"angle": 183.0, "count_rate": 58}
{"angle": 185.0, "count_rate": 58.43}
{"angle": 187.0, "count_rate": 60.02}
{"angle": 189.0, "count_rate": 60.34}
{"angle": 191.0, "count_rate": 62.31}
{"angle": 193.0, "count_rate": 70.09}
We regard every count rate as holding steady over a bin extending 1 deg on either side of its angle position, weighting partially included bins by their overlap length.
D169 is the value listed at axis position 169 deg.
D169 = 61.84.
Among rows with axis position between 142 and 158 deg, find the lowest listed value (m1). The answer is 65.64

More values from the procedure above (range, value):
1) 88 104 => 55.65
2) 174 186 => 57.71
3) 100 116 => 57.84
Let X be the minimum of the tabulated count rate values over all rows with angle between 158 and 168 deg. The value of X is 62.08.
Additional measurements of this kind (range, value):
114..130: 64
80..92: 48.99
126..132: 68.7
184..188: 58.43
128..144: 65.35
